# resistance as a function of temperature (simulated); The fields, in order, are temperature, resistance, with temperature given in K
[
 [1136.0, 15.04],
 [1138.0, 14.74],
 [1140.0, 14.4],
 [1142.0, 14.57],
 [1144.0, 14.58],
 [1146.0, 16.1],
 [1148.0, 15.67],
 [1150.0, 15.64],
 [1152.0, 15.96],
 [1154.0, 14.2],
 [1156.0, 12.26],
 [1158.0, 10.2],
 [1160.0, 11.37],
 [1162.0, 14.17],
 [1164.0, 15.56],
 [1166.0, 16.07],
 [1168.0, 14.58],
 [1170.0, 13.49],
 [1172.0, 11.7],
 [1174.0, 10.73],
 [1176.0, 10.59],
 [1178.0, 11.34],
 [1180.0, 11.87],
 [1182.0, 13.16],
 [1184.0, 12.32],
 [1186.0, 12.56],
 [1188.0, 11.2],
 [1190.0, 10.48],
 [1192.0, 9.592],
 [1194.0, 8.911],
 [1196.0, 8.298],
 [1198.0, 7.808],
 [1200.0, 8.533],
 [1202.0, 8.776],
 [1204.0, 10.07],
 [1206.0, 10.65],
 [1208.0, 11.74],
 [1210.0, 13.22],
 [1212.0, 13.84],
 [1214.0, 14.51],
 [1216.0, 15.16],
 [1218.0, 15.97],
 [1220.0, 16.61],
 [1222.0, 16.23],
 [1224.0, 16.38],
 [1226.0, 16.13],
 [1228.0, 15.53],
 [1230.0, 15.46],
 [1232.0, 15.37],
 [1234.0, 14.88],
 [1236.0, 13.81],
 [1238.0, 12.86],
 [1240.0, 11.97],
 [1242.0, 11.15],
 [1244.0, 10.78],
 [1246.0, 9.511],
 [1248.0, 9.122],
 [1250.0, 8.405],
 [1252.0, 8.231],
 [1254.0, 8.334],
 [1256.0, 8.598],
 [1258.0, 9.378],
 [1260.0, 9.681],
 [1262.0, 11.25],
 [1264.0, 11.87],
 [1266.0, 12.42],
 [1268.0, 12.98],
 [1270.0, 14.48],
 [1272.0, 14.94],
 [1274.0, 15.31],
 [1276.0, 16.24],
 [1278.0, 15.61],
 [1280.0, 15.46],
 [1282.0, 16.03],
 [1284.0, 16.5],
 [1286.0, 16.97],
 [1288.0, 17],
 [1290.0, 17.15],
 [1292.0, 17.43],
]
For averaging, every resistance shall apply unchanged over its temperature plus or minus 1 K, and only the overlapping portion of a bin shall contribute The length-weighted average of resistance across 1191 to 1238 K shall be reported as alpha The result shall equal 12.9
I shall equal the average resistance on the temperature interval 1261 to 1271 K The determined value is 12.6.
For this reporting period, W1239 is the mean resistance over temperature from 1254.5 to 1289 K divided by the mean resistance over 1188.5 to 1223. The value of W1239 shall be 1.17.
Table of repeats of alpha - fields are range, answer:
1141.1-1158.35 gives 14.5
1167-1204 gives 10.9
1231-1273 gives 11.4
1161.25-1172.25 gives 14.4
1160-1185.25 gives 12.9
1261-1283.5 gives 14.3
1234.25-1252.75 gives 10.9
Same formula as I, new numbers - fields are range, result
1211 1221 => 15.2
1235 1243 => 12.4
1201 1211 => 10.9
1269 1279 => 15.3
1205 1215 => 12.8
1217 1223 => 16.3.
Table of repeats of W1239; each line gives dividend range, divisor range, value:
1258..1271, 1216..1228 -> 0.74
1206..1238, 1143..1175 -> 1.06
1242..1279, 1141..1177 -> 0.84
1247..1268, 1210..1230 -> 0.64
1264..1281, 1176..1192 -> 1.25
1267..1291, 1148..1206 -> 1.32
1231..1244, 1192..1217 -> 1.21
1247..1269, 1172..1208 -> 0.96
